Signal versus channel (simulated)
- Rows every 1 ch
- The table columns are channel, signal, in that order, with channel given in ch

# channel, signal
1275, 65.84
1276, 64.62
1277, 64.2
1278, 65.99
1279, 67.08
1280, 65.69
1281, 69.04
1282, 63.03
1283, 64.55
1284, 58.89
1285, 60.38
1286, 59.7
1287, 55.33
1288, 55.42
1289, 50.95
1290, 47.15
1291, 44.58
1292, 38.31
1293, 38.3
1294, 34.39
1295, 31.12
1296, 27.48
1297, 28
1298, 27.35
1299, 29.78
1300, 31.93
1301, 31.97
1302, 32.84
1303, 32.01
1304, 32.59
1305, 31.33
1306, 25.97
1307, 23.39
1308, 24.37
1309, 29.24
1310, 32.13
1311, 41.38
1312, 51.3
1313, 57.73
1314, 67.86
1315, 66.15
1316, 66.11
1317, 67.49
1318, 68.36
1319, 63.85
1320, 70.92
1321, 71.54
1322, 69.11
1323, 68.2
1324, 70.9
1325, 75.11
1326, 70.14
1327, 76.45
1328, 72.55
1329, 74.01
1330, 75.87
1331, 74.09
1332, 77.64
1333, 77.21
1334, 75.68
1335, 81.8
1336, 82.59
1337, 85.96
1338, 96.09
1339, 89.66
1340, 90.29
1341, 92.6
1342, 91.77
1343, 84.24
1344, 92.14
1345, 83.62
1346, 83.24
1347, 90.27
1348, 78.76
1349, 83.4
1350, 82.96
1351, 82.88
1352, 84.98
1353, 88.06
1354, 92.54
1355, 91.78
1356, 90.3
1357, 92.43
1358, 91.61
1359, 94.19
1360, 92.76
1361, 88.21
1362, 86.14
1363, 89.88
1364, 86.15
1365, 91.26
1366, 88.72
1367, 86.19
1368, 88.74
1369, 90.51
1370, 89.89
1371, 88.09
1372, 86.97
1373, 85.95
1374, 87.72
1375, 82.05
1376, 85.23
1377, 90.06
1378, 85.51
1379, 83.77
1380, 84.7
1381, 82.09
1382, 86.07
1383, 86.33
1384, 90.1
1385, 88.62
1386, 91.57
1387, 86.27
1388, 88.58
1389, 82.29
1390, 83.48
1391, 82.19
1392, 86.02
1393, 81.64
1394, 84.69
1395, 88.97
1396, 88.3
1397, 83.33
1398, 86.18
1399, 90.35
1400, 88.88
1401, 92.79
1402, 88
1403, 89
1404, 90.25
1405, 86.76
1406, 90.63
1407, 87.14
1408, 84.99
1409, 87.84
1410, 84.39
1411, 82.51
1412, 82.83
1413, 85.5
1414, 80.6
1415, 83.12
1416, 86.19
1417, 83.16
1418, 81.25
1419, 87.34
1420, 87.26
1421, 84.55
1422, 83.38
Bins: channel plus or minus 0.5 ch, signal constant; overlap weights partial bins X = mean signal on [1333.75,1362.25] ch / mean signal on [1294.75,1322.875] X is 1.97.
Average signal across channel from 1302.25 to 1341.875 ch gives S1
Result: 64.2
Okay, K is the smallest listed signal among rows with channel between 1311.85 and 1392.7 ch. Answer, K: 51.3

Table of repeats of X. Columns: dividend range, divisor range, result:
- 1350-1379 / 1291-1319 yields 2.20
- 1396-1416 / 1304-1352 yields 1.24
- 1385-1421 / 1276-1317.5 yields 1.86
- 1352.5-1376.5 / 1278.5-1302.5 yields 1.92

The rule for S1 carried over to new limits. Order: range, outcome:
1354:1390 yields 88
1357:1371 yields 89.6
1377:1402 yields 86.5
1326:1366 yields 85.4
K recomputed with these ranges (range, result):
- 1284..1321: 23.39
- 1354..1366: 86.14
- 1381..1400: 81.64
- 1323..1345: 68.2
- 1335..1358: 78.76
